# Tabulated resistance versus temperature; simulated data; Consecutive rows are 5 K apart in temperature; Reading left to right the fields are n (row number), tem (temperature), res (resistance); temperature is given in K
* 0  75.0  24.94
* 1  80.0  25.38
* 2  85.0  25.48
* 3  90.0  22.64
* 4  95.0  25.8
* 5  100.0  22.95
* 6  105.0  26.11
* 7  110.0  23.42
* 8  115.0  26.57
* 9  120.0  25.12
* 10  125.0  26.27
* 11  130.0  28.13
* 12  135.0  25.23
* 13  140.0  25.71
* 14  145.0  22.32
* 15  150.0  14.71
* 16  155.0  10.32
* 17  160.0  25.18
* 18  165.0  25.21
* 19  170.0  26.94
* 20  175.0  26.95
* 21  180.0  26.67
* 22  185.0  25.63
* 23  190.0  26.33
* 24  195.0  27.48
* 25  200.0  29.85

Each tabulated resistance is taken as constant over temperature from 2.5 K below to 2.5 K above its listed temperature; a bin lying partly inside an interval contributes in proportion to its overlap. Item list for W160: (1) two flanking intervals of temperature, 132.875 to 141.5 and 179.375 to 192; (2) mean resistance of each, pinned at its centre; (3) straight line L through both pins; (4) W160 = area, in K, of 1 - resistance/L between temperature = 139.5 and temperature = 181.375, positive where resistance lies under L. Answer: 5.50 K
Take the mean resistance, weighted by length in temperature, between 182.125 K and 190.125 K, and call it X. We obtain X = 25.9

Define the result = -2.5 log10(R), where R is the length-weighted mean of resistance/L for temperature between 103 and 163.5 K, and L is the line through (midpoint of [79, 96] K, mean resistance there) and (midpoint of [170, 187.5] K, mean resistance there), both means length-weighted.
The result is 0.10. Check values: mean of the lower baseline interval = 24.7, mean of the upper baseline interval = 26.5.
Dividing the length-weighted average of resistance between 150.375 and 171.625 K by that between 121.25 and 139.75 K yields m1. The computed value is 0.8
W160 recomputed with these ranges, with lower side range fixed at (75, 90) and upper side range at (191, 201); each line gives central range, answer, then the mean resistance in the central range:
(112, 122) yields 0.0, 25.8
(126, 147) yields 0.7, 25.5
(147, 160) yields 5.6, 15.3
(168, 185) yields 0.6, 26.7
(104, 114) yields 0.3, 24.8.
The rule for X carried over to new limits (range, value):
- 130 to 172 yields 22.3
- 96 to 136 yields 25.5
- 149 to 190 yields 23.2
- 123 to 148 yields 25.3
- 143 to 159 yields 16.5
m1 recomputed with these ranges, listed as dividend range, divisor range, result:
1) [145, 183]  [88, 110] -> 0.92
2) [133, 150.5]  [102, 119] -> 0.90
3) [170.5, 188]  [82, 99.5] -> 1.08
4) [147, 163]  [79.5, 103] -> 0.70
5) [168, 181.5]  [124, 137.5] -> 1.01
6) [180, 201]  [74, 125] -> 1.09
